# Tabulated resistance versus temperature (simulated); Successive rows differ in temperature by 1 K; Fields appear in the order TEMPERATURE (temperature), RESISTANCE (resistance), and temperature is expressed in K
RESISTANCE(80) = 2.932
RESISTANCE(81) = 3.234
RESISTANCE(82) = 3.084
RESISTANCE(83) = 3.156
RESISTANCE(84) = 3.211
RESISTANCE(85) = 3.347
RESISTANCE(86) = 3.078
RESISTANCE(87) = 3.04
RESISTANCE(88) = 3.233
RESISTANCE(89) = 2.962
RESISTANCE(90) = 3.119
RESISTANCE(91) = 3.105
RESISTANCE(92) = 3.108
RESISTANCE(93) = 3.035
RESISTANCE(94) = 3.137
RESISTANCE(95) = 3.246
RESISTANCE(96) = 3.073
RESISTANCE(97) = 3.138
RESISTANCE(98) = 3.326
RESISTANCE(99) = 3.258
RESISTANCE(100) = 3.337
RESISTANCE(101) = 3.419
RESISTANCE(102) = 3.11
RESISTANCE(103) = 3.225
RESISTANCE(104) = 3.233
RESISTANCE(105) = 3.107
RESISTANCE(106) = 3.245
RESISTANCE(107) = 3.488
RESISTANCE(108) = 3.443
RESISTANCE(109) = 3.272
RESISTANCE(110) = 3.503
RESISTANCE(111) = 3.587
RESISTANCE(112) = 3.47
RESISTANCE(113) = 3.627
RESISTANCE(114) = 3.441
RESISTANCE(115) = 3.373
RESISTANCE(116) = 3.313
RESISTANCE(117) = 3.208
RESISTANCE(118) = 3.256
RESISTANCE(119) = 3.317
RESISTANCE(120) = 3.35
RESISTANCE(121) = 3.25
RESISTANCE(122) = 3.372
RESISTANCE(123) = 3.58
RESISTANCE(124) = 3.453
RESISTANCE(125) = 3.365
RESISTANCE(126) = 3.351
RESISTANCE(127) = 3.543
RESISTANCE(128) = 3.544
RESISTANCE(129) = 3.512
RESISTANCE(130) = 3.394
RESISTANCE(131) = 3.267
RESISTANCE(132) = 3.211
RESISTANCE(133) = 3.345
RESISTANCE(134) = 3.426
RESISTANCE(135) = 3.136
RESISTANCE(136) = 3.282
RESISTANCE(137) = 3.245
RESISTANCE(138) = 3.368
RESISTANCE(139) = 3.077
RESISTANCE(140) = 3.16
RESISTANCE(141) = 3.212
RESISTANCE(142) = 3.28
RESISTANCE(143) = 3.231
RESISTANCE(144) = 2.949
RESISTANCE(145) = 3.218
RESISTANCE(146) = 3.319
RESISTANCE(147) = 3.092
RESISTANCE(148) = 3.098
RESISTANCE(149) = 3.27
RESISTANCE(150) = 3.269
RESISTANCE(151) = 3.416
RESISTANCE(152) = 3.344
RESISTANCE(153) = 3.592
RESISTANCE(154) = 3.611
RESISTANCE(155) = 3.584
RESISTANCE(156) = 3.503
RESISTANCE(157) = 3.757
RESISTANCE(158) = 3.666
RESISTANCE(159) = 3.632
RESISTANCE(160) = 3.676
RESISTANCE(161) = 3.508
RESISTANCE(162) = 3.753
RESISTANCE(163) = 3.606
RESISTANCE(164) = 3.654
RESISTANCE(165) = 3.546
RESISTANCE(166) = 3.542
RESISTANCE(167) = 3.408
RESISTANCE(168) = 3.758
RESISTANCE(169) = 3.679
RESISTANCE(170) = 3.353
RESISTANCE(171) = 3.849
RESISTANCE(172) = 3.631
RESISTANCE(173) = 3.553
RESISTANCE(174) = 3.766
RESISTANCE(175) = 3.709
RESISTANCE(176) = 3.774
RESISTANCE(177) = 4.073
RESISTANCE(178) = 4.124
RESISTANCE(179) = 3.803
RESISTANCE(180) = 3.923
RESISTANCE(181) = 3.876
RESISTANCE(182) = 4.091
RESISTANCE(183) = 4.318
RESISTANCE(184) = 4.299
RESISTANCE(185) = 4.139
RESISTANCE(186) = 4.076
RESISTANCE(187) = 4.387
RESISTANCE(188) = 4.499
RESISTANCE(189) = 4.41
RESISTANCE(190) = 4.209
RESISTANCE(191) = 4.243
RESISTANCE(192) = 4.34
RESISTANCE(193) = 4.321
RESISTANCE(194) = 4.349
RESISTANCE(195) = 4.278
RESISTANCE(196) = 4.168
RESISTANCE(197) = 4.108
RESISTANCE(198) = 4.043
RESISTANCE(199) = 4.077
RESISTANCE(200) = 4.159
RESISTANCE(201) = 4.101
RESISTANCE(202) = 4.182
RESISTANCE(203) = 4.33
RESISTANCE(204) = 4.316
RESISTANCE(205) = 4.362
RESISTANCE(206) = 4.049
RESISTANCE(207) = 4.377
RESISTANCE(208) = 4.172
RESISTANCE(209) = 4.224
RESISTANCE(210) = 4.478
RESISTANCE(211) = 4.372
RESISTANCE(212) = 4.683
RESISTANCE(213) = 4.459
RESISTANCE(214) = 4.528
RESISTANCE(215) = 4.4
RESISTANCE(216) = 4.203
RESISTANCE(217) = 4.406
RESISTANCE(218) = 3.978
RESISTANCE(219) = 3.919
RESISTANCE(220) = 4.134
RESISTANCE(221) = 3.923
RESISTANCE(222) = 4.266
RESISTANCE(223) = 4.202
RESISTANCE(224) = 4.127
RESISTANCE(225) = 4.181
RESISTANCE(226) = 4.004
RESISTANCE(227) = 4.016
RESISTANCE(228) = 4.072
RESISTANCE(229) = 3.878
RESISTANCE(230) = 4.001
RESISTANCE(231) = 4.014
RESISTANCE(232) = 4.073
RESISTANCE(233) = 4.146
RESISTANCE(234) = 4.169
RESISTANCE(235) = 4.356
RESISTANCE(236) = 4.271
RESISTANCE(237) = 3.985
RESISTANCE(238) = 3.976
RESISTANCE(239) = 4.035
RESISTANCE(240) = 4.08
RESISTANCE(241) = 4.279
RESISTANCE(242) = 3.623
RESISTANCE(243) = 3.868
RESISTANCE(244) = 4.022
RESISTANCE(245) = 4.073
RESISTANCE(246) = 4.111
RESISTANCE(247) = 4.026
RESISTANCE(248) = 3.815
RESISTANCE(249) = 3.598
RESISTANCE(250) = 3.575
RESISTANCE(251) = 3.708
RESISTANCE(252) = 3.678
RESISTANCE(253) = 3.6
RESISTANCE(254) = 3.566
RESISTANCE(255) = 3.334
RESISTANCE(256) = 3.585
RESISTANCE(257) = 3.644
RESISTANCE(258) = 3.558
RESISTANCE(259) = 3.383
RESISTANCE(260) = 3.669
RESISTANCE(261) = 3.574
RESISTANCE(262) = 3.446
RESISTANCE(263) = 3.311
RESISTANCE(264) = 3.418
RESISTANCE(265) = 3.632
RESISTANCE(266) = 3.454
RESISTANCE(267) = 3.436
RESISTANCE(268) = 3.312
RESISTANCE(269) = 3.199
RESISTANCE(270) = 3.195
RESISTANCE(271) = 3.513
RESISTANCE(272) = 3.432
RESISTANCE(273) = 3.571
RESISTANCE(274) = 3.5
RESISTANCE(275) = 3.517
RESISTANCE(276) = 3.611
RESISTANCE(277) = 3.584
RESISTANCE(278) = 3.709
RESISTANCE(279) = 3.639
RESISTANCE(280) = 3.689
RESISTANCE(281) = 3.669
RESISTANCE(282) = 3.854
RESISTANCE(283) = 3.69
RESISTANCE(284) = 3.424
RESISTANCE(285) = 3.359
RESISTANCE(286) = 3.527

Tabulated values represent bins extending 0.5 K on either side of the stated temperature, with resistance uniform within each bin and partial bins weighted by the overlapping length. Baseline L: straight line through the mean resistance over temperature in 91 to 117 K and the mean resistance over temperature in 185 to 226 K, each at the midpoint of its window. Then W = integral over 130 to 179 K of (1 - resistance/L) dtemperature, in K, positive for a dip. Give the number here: 3.9 K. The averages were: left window 3.3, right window 4.25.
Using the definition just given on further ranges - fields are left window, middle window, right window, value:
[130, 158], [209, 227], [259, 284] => -4.2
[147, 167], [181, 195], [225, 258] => -2.3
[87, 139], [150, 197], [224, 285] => -5.0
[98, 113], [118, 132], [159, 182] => 0.2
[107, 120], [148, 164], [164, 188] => 0.8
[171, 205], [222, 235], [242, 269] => -0.9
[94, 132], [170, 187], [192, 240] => -0.2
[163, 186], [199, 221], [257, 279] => -3.4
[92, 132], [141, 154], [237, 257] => 0.7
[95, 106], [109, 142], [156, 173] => 0.2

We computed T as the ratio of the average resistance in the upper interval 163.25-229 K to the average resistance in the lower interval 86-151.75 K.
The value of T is 1.25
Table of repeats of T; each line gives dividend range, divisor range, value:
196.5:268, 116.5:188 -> 1.12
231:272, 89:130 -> 1.12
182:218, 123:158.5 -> 1.28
